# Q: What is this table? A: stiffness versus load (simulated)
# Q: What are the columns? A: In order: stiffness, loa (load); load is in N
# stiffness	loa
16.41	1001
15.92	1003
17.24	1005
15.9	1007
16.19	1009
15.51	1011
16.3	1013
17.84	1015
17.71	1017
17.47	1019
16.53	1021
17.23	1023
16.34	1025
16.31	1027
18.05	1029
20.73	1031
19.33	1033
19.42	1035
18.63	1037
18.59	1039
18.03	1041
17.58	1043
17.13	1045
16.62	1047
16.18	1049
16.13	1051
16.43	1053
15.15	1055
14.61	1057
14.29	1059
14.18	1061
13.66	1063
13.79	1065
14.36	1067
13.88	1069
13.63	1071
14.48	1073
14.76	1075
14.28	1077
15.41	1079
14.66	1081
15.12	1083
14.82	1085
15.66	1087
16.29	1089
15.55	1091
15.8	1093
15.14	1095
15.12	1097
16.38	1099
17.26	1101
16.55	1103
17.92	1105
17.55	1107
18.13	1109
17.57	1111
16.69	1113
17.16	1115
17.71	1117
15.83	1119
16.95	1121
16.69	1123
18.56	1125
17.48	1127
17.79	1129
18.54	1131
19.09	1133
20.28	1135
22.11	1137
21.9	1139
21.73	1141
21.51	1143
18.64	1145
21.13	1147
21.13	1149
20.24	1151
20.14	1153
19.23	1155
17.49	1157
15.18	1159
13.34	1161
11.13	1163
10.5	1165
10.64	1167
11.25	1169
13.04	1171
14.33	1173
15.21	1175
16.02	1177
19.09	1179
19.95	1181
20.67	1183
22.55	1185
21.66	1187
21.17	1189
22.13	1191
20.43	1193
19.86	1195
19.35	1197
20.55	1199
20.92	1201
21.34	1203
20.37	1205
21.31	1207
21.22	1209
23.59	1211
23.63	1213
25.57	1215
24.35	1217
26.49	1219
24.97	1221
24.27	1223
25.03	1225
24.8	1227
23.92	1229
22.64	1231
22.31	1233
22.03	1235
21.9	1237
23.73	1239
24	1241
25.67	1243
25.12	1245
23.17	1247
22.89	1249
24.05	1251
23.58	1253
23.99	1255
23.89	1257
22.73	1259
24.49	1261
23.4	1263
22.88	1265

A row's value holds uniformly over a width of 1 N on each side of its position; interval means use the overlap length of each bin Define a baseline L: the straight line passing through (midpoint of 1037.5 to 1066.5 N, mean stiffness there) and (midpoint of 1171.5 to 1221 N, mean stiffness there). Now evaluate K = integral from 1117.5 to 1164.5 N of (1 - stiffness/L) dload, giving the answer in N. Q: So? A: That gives 1.33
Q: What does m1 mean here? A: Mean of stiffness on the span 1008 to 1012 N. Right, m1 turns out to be 15.9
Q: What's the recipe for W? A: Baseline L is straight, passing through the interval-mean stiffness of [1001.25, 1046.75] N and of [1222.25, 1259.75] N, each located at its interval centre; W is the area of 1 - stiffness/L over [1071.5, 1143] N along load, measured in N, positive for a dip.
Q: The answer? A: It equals 10.0 N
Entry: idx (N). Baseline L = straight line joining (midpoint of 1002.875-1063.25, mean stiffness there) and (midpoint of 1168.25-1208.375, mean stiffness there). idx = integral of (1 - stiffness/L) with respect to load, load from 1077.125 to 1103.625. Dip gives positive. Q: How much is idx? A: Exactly 3.1 N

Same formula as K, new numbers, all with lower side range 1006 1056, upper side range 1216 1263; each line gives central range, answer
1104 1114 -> 1.10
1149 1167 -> 4.54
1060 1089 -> 6.39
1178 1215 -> 2.16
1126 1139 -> 0.68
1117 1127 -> 1.50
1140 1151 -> 0.07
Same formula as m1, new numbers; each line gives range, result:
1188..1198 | 20.6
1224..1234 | 23.7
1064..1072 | 13.9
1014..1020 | 17.7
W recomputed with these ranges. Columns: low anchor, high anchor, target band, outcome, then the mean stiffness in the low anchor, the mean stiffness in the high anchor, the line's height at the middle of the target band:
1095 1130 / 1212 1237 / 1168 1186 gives 3.6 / 17.1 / 24.1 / 21.1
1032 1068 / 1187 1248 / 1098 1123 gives 2.1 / 16.3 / 22.8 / 18.7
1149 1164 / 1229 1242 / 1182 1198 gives -1.3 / 17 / 22.9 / 19.5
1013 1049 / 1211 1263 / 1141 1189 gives 9.8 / 17.8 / 24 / 21.8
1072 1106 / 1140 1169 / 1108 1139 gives -3.4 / 15.6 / 17.1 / 16.4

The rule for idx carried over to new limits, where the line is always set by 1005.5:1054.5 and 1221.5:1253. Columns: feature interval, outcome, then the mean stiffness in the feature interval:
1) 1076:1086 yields 2.1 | 14.9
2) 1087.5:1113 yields 3.8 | 16.6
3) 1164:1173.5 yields 4.3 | 11.8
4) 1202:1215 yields 0.4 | 22.2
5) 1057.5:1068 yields 2.4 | 14.1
